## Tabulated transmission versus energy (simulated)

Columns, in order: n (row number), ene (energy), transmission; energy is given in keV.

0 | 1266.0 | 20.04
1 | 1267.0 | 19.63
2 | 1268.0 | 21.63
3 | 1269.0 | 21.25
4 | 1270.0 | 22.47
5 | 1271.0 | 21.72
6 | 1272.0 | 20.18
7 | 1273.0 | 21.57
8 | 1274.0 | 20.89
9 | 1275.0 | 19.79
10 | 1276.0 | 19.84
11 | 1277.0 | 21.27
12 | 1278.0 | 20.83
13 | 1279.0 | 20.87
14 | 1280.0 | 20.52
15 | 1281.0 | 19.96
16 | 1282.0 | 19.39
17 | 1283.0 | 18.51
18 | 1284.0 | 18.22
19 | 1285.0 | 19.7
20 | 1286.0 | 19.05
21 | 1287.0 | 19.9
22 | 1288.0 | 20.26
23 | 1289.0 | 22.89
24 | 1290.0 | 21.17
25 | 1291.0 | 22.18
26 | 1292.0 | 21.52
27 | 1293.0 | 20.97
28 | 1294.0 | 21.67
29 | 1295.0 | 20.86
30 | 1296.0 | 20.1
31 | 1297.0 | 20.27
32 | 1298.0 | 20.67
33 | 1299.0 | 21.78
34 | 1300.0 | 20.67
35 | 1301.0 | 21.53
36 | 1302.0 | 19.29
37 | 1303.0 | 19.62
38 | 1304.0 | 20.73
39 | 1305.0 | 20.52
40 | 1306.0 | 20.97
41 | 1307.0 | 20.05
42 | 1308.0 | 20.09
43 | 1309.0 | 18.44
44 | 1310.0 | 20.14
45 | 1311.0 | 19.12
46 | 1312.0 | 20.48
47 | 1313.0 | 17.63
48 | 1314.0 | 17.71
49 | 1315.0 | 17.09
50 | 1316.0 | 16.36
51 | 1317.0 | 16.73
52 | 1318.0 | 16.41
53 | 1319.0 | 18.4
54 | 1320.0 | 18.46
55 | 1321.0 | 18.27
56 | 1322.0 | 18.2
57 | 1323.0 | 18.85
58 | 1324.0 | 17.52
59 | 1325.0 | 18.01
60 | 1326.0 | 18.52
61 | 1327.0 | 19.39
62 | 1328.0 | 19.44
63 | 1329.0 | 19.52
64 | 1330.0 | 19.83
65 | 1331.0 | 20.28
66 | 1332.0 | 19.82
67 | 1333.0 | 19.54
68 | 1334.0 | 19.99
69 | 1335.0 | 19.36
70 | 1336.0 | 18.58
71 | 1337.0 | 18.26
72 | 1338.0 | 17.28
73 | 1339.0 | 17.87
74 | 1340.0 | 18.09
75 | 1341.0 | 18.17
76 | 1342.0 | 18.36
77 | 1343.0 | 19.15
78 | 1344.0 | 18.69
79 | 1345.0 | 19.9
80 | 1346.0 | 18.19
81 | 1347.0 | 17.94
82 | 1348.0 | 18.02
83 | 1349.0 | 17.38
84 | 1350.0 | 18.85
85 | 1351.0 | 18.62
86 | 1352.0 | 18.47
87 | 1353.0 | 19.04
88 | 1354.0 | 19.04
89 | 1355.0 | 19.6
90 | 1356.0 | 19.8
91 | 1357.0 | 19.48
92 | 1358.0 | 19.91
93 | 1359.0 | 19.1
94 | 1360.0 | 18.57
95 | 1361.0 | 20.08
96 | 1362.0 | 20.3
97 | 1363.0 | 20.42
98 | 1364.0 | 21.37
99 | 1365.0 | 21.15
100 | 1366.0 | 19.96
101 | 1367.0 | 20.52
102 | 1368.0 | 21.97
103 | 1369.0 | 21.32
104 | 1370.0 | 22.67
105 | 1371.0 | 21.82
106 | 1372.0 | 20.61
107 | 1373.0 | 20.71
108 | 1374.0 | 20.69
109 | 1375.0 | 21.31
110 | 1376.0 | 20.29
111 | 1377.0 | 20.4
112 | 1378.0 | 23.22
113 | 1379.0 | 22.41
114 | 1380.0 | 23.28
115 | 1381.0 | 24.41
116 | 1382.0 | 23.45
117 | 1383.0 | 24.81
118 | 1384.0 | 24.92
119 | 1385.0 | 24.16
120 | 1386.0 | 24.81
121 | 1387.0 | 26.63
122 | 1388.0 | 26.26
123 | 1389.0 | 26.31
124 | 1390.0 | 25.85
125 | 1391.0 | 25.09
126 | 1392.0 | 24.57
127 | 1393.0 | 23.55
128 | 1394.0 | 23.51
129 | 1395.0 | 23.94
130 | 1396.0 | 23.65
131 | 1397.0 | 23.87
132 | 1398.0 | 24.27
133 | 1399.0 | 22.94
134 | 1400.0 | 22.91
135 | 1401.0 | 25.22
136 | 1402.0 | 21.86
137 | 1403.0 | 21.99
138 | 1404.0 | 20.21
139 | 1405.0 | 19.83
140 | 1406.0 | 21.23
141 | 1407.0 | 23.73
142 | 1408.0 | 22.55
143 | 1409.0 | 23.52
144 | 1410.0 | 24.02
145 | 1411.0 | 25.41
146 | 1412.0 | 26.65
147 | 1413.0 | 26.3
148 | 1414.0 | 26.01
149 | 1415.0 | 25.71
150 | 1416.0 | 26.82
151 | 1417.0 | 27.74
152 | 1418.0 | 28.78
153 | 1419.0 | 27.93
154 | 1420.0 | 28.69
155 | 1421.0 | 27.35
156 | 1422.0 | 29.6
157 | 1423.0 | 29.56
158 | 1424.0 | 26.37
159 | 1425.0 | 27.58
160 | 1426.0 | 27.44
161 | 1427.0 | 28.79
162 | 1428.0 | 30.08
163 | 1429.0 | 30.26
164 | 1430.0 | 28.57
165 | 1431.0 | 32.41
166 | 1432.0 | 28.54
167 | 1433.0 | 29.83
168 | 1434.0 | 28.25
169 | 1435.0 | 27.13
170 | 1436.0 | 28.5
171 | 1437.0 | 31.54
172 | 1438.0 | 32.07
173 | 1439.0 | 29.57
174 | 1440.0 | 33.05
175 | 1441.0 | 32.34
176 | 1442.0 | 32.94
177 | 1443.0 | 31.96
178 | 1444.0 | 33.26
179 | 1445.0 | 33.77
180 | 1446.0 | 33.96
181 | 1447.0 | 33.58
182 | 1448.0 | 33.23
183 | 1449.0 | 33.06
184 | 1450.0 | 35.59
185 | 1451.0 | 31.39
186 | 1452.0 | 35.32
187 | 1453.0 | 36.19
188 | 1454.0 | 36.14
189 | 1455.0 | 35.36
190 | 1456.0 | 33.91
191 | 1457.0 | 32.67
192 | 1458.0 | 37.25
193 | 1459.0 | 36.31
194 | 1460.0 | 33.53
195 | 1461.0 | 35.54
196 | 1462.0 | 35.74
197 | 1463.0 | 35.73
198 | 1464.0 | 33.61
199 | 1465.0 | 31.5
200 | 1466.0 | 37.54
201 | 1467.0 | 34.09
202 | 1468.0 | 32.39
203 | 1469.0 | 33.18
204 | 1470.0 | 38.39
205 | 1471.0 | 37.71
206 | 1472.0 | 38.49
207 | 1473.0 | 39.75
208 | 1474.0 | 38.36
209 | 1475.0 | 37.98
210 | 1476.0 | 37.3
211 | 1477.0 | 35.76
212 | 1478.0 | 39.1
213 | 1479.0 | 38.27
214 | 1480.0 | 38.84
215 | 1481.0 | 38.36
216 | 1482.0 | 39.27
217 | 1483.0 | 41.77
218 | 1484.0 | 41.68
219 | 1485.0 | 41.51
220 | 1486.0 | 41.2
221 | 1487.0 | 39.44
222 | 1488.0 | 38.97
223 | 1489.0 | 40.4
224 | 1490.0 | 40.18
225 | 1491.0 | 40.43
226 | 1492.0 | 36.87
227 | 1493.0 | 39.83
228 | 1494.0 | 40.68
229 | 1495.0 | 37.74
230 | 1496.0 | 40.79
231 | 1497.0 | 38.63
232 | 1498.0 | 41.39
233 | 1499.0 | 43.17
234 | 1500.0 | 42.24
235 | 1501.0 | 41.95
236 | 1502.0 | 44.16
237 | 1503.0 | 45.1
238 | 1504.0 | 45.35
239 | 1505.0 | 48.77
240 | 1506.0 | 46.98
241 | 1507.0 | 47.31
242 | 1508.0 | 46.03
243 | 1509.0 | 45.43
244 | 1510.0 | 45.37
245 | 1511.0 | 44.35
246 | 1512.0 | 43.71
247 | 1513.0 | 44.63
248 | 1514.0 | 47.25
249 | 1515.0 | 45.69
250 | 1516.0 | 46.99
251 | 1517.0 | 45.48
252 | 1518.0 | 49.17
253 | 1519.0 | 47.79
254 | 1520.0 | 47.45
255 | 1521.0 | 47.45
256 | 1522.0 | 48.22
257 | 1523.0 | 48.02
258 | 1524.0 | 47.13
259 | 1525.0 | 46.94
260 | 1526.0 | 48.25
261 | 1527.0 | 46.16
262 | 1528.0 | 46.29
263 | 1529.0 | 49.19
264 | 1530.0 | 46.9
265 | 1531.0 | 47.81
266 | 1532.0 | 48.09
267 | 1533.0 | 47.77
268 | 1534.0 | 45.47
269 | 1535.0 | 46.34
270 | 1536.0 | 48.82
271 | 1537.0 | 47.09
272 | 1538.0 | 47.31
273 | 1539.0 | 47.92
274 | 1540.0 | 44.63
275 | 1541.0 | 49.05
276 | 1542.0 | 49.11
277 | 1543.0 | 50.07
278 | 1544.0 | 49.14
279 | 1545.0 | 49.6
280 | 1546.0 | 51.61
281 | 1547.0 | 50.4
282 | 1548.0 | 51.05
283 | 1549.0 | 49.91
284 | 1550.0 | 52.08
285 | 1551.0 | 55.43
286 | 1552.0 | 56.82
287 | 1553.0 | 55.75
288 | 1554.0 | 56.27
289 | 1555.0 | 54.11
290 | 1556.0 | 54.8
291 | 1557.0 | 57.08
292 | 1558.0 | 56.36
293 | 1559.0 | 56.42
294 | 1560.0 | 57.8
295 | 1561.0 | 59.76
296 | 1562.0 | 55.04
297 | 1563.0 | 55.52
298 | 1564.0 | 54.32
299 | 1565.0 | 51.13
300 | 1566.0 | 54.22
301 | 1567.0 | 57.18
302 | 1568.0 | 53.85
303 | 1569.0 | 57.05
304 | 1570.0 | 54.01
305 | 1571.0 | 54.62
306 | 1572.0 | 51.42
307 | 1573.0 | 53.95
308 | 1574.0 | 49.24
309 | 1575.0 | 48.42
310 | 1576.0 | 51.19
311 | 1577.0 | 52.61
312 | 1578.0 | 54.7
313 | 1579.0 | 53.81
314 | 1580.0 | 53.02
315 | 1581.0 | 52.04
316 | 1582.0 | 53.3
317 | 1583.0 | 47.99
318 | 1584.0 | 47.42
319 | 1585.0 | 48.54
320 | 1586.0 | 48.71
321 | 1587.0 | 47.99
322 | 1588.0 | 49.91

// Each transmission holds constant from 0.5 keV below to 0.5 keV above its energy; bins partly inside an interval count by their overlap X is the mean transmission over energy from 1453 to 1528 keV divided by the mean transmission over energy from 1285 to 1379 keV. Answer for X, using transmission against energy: 2.1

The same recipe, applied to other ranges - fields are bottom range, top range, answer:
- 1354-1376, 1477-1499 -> 1.94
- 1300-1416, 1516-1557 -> 2.36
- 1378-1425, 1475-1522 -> 1.72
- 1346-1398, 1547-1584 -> 2.48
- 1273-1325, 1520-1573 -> 2.60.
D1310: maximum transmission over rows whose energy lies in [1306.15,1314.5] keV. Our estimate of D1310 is 20.48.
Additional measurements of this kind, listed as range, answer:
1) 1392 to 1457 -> 36.19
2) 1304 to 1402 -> 26.63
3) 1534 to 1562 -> 59.76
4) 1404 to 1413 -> 26.65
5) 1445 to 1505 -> 48.77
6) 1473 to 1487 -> 41.77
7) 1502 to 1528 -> 49.17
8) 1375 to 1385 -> 24.92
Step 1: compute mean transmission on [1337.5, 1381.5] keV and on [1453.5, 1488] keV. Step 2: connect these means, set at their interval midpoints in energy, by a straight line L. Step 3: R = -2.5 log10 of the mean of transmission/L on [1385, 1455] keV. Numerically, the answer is 0.05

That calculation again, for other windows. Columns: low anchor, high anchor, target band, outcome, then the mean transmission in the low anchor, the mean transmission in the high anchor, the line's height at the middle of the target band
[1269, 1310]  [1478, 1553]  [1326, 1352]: 0.35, 20.5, 45.4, 26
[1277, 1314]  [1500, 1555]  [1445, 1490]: 0.12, 20.3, 48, 40.8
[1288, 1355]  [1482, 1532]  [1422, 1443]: 0.15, 19.3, 44.2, 34.2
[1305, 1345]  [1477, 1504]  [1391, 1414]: 0.22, 18.7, 40.5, 28.9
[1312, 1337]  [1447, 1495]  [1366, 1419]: 0.15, 18.5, 37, 27.1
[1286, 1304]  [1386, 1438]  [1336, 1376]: 0.20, 20.8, 26.1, 23.6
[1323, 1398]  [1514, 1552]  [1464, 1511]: 0.03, 20.8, 48.4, 41.1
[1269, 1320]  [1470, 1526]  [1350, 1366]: 0.35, 20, 42.6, 27.1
